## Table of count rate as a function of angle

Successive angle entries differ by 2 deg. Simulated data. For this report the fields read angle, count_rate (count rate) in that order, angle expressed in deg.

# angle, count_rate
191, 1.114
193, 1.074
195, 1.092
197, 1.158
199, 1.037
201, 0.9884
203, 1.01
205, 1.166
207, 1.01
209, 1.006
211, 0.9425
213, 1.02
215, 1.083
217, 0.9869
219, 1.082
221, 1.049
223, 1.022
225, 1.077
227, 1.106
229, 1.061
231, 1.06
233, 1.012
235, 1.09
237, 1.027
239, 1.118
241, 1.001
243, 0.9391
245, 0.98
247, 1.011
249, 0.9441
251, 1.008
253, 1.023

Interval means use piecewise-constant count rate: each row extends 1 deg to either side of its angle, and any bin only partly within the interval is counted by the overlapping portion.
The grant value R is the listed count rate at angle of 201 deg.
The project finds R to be 0.9884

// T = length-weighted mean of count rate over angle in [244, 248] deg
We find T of 0.995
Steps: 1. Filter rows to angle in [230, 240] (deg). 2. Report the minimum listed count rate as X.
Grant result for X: 1.012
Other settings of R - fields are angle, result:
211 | 0.9425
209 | 1.006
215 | 1.083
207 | 1.01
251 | 1.008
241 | 1.001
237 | 1.027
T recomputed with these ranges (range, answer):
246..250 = 0.978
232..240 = 1.06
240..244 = 0.97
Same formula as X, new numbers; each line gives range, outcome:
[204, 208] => 1.01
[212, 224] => 0.9869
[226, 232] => 1.06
